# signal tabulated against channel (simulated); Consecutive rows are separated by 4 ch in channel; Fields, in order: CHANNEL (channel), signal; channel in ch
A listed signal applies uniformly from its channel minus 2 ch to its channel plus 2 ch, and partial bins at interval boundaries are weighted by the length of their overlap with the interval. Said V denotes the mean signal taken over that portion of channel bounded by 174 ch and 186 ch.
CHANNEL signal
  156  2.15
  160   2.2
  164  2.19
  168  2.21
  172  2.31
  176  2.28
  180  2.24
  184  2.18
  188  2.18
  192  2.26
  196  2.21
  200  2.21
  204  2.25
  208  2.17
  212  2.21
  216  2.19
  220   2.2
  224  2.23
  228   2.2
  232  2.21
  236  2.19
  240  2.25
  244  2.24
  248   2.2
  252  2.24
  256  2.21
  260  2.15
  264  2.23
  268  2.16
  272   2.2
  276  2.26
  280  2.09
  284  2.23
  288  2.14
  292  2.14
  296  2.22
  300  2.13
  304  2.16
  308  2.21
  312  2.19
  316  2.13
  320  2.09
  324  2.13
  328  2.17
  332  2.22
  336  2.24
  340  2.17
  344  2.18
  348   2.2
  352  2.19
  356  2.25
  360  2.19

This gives 2.23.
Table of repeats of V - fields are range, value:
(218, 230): 2.21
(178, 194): 2.21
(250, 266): 2.21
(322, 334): 2.17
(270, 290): 2.18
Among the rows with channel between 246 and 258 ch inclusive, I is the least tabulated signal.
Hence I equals 2.2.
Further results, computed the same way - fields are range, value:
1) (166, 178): 2.21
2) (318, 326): 2.09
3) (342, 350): 2.18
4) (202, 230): 2.17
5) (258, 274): 2.15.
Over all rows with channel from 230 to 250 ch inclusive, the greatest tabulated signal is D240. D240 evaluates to 2.25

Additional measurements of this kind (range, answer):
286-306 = 2.22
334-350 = 2.24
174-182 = 2.28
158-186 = 2.31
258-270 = 2.23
